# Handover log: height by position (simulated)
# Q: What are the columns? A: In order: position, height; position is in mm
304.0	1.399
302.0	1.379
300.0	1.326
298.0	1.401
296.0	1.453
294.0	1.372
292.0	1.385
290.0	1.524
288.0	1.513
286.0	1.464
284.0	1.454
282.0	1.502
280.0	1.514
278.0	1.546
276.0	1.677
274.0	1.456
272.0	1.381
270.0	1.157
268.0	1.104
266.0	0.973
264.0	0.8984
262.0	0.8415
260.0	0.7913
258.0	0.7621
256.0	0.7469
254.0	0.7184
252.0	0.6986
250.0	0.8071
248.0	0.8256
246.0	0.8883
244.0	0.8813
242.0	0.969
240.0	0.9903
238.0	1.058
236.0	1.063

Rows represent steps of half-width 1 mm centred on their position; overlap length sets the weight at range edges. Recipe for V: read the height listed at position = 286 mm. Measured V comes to 1.464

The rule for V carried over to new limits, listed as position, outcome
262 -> 0.8415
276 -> 1.677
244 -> 0.8813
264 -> 0.8984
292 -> 1.385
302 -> 1.379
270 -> 1.157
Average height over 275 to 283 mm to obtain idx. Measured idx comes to 1.56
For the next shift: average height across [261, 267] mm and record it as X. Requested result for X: 0.904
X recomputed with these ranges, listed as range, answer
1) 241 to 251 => 0.874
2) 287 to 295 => 1.45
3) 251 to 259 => 0.732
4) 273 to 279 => 1.56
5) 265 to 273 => 1.15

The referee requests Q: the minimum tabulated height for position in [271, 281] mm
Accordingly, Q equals 1.381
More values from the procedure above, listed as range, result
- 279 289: 1.454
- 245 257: 0.6986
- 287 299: 1.372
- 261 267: 0.8415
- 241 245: 0.8813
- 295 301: 1.326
